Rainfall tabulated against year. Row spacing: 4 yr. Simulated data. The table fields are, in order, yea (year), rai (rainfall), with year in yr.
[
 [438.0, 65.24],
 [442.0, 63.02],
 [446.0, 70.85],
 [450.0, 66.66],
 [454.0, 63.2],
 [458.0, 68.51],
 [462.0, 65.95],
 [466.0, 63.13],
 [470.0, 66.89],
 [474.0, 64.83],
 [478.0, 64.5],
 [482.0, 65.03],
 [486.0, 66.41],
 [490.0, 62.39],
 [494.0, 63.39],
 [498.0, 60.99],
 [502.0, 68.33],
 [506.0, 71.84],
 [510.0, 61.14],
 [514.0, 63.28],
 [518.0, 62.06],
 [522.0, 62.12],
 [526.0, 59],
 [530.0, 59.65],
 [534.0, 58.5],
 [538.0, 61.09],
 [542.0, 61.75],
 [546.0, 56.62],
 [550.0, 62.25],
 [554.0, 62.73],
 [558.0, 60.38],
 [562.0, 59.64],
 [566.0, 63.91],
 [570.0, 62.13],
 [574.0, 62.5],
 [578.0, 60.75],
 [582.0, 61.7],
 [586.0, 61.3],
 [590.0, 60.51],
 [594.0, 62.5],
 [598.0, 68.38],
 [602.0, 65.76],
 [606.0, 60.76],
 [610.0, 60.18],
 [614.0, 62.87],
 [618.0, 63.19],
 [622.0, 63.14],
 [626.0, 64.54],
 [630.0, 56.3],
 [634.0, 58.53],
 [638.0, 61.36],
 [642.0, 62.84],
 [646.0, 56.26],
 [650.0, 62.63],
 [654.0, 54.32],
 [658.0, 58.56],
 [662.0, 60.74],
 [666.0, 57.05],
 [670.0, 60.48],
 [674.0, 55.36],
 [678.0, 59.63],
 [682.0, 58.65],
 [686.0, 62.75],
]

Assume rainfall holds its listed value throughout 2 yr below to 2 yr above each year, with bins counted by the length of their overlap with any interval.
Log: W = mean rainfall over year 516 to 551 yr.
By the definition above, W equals 60.3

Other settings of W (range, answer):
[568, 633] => 62.2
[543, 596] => 61.3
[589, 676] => 60.7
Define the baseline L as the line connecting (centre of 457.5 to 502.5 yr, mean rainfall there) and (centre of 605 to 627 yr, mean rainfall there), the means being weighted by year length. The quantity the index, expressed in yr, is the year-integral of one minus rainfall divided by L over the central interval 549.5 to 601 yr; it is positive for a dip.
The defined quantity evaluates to 0.70 yr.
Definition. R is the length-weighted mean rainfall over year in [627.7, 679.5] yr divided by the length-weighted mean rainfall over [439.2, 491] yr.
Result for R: 0.90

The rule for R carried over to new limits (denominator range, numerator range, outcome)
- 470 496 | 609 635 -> 0.95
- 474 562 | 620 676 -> 0.95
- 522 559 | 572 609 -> 1.04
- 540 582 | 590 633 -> 1.02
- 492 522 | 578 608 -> 0.98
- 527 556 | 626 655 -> 0.99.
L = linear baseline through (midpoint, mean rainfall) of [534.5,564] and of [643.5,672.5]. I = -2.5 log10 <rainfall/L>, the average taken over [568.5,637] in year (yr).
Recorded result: -0.04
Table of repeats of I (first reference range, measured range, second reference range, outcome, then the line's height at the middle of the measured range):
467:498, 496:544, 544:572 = 0.01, 62.8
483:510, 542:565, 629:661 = 0.04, 62.8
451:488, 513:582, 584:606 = 0.05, 64.2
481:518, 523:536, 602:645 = 0.08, 63.8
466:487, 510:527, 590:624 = 0.05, 64.6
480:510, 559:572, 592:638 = 0.03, 63.5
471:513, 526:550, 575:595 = 0.06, 63.1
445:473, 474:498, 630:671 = 0.02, 65.2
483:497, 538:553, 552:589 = 0.03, 62.3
